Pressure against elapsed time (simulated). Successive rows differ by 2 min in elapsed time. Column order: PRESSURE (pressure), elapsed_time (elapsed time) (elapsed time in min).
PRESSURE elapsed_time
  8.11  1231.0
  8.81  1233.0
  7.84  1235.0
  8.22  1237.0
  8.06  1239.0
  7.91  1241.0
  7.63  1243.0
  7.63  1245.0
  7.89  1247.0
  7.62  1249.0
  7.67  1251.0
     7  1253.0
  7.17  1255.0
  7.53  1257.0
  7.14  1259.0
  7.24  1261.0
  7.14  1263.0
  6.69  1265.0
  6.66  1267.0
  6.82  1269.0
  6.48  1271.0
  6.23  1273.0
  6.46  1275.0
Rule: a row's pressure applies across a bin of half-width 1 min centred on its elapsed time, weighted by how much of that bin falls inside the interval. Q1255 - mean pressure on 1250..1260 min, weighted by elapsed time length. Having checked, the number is 7.3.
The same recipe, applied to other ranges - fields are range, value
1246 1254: 7.54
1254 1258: 7.35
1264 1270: 6.72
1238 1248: 7.82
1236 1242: 8.06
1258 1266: 7.05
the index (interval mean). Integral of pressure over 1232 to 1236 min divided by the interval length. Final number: 8.32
